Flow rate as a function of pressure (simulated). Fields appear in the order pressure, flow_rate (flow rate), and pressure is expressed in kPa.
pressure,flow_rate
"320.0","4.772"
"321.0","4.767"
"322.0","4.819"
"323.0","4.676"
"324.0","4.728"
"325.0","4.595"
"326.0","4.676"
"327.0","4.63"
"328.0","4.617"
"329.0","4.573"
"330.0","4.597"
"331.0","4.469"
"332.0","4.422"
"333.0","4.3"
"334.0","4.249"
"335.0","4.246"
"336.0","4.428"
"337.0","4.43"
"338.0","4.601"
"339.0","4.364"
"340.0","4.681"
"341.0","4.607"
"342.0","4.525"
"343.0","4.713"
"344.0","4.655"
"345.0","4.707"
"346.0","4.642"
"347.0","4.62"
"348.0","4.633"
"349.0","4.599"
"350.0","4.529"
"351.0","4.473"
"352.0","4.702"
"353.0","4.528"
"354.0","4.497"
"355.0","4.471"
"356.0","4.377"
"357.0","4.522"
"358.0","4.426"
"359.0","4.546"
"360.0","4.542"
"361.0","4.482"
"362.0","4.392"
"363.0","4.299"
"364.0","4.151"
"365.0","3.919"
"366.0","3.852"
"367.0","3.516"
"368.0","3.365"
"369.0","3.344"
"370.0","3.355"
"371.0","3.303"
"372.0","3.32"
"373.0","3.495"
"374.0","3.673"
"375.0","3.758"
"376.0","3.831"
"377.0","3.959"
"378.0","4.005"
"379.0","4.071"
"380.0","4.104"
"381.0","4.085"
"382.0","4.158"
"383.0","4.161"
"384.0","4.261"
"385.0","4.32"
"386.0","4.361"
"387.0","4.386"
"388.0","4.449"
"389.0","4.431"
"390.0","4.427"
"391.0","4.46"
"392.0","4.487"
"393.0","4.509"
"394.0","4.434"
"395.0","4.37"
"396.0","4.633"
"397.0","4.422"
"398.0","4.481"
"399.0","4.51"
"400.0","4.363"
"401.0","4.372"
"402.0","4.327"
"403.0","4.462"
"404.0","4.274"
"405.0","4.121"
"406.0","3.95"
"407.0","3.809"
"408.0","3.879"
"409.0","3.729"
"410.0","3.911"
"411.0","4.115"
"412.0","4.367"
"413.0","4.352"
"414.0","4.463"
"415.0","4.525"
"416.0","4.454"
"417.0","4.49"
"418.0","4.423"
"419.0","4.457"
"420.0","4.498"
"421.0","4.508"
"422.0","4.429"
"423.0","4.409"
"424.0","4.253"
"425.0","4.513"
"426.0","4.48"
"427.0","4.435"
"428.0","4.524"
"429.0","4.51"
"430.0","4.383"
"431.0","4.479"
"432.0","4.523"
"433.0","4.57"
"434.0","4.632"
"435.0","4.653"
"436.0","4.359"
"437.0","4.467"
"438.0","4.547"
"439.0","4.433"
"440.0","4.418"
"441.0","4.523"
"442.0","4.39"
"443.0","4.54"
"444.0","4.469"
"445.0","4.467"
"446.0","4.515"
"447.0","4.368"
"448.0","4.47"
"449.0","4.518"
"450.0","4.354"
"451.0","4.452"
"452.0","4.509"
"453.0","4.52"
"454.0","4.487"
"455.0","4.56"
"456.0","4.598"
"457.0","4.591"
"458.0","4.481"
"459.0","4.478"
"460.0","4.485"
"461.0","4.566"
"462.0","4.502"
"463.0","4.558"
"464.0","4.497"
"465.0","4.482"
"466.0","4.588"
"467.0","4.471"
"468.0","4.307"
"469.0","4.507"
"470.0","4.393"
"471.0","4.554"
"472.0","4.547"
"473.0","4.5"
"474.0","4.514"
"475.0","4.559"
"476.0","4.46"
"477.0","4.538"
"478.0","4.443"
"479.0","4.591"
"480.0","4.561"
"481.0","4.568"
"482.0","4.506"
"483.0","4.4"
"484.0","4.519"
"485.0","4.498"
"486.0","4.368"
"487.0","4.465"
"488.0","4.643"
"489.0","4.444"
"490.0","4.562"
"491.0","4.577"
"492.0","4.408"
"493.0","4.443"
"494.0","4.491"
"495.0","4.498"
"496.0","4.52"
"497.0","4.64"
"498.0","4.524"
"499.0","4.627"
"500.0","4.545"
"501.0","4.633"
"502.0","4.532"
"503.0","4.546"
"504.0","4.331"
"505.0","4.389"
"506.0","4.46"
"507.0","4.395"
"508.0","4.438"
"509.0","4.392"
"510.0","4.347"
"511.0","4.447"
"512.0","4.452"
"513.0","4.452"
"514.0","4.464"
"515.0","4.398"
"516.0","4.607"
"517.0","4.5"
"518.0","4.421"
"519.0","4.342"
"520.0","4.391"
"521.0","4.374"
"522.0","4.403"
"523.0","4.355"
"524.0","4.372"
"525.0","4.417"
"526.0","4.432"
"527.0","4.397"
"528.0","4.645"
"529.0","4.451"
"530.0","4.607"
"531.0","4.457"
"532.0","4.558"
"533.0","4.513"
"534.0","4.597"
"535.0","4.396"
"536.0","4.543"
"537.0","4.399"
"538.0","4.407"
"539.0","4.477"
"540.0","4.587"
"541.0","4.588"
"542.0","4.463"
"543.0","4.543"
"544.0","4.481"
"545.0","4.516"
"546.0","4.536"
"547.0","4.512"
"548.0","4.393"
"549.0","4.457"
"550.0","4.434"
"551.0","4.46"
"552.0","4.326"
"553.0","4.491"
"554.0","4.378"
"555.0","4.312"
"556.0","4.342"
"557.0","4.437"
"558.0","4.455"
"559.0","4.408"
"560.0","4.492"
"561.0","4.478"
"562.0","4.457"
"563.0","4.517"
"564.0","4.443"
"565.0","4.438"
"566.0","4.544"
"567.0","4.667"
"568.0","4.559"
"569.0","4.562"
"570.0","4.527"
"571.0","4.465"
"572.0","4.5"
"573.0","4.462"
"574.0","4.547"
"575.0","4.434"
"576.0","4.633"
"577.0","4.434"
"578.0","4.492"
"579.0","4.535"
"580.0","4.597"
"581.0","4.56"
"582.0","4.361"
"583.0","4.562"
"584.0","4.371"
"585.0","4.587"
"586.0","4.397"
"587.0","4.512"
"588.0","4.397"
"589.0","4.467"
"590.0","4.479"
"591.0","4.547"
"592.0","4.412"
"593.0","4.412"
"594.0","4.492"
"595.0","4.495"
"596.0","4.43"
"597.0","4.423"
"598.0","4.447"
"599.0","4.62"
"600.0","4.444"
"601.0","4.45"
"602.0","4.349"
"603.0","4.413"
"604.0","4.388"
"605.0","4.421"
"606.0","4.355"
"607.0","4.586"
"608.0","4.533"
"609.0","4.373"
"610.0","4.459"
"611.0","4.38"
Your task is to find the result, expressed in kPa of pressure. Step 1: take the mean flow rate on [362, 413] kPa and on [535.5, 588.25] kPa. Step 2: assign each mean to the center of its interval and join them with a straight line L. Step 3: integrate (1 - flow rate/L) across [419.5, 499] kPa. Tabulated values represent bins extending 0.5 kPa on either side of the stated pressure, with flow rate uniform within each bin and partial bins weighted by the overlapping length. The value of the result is -4.5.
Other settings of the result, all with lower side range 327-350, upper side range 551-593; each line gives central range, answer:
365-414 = 4.6 kPa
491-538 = 0.2 kPa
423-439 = 0.1 kPa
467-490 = 0.0 kPa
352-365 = 0.3 kPa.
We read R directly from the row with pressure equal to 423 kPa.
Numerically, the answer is 4.409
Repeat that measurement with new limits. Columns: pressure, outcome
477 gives 4.538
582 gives 4.361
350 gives 4.529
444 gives 4.469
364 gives 4.151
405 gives 4.121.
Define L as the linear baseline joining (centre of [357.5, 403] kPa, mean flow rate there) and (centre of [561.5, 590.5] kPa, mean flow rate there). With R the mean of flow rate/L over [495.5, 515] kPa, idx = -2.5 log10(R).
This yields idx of -0.03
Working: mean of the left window 4.14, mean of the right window 4.5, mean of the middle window 4.48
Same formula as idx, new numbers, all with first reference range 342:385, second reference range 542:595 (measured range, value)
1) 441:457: -0.05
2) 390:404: -0.05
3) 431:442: -0.06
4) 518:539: -0.01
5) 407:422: -0.01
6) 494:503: -0.05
